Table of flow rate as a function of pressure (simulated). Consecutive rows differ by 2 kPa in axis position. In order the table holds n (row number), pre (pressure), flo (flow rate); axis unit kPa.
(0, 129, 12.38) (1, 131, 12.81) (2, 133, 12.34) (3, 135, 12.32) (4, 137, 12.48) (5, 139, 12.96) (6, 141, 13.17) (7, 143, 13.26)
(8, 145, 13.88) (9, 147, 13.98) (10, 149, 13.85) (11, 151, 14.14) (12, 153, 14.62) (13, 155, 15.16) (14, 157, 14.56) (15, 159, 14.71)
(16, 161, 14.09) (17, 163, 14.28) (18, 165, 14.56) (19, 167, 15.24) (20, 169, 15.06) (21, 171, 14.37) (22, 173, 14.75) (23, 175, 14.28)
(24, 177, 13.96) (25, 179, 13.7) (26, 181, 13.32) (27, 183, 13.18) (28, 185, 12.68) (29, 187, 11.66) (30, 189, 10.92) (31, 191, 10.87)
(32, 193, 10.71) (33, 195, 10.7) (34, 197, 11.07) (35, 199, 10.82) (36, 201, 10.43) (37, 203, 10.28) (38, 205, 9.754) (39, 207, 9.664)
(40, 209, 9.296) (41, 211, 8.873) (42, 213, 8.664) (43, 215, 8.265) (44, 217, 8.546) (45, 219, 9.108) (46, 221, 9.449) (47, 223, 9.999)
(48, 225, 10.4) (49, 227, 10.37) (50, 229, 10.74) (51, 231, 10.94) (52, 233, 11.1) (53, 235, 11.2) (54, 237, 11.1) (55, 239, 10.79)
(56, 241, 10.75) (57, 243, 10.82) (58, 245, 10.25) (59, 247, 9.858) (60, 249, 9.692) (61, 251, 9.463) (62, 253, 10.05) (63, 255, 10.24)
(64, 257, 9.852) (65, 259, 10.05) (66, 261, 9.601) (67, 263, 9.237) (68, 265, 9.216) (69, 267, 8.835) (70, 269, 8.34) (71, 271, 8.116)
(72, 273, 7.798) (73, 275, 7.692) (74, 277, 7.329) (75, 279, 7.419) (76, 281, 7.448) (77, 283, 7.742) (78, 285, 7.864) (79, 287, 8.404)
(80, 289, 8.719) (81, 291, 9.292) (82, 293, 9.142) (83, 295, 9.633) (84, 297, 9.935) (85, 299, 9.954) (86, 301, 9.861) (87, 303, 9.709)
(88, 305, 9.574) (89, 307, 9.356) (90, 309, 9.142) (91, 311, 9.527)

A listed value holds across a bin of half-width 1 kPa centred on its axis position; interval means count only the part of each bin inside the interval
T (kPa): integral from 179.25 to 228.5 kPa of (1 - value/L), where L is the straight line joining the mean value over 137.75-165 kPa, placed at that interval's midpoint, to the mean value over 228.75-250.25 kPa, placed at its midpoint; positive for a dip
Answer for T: 6.6 kPa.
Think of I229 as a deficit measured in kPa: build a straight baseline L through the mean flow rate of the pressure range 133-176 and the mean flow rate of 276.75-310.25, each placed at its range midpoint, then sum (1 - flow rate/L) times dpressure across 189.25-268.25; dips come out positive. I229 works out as 8.5 kPa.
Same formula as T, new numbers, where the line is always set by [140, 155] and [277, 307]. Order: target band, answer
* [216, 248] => 1.8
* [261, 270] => 0.8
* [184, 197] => 1.2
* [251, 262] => 0.2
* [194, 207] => 1.8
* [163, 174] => -1.3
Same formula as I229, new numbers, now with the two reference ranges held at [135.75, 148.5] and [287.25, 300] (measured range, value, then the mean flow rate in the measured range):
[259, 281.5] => 3.7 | 8.37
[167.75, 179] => -1.8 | 14.4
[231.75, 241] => -0.1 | 11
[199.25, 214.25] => 2.6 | 9.61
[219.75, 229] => 0.9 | 10.1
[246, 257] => 0.6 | 9.86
